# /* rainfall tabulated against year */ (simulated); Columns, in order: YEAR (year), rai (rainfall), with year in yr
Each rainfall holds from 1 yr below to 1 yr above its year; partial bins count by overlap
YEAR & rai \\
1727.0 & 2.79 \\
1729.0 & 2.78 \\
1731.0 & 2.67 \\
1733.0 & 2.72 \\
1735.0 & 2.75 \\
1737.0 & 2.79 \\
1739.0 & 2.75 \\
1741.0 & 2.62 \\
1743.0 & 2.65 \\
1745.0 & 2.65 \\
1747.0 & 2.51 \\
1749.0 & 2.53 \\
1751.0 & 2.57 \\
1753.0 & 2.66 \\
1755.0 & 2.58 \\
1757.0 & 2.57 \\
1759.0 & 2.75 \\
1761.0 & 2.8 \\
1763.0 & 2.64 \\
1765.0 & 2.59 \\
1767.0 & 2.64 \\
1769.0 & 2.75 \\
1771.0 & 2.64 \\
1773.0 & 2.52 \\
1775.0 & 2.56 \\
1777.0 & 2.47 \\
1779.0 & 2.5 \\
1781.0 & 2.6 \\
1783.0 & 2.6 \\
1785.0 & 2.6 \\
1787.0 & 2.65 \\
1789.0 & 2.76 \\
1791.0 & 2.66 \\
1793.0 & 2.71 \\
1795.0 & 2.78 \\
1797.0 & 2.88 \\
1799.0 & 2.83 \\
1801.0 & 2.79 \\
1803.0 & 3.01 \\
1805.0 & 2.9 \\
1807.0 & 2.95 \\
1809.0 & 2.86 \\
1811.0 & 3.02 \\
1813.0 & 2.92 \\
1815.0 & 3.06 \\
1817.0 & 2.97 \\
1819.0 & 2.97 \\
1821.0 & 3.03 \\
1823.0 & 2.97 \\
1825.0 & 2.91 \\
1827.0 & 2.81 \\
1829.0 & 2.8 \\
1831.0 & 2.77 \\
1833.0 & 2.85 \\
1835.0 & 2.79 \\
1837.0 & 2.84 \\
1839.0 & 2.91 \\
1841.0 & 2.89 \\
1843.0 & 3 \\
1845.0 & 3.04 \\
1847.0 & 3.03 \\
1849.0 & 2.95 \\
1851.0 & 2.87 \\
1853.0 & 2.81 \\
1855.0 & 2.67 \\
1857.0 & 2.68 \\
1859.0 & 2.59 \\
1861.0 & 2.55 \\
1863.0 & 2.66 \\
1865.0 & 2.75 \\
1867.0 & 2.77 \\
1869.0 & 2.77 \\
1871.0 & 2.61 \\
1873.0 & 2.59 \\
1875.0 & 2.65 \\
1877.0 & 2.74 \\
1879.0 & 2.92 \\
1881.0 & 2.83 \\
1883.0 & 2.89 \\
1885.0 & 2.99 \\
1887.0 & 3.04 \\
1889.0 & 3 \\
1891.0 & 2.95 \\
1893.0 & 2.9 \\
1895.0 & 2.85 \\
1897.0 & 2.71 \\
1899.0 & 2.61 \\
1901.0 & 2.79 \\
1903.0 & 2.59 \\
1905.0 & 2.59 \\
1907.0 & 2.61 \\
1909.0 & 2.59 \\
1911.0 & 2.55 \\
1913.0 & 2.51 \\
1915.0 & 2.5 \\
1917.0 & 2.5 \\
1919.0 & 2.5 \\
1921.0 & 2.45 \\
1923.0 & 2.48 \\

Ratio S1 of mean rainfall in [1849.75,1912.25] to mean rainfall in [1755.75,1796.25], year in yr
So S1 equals 1.04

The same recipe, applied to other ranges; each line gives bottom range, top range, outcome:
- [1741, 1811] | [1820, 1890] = 1.05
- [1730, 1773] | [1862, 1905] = 1.05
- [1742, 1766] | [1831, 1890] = 1.07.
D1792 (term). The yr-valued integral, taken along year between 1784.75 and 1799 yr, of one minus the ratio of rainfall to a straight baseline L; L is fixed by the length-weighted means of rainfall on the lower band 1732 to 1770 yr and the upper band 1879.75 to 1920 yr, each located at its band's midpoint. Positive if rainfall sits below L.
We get -0.3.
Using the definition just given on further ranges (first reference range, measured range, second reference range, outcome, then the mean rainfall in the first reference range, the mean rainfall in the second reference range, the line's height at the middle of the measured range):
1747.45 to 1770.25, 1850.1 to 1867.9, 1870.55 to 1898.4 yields 0.6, 2.64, 2.83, 2.8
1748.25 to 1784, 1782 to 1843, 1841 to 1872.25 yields -3.4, 2.61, 2.79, 2.7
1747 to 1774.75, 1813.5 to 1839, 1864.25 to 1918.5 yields -2.1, 2.63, 2.73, 2.68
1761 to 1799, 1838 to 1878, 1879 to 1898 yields 0.8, 2.65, 2.91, 2.84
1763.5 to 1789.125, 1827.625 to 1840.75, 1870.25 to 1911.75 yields -0.7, 2.6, 2.76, 2.68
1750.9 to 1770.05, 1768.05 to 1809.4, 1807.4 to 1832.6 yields 1.1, 2.66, 2.92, 2.78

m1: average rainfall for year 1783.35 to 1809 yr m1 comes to 2.79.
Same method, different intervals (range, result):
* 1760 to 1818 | 2.75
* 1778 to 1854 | 2.85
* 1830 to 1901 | 2.81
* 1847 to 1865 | 2.74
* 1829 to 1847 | 2.89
